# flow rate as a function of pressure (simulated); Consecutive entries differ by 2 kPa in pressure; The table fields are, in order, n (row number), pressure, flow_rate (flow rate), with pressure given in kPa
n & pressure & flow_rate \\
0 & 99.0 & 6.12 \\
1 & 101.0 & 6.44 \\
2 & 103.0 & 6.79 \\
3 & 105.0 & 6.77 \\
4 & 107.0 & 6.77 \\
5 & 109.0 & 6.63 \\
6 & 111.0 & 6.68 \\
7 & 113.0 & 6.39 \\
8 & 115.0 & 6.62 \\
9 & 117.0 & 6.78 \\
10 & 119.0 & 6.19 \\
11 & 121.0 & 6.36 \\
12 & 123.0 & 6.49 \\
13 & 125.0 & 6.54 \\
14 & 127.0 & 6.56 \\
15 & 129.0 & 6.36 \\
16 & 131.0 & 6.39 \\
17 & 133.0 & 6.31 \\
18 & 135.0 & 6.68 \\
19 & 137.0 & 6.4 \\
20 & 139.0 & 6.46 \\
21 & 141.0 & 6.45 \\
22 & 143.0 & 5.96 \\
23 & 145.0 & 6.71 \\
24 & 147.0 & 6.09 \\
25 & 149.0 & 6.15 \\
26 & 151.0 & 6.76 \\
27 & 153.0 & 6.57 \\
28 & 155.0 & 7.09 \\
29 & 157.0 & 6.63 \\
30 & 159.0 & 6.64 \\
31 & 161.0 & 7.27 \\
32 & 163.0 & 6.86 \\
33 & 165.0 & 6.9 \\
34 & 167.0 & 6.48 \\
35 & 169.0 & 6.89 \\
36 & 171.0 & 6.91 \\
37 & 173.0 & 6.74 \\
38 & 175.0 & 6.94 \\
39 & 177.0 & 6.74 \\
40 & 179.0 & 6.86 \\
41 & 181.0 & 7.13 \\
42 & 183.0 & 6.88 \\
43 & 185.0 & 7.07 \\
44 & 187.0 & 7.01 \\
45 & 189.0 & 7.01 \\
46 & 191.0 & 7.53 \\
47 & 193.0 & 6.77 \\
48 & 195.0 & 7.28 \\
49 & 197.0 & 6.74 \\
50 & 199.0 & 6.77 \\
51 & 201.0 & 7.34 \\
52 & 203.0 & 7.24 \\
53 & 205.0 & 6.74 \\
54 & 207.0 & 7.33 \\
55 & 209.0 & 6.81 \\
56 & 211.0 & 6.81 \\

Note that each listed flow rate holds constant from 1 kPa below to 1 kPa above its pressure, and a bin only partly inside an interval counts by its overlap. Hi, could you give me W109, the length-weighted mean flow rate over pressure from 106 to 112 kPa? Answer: 6.69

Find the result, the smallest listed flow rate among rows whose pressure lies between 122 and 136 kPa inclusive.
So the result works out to 6.31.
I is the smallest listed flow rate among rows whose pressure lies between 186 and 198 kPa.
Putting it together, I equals 6.74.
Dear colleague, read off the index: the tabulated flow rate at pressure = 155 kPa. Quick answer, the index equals 7.09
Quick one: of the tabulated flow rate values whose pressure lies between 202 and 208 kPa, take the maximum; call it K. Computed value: 7.33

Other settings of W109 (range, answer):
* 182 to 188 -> 6.99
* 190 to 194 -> 7.15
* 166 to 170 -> 6.69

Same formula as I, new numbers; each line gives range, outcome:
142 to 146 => 5.96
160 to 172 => 6.48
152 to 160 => 6.57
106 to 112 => 6.63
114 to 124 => 6.19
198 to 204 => 6.77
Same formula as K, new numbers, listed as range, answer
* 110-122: 6.78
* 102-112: 6.79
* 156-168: 7.27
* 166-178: 6.94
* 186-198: 7.53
